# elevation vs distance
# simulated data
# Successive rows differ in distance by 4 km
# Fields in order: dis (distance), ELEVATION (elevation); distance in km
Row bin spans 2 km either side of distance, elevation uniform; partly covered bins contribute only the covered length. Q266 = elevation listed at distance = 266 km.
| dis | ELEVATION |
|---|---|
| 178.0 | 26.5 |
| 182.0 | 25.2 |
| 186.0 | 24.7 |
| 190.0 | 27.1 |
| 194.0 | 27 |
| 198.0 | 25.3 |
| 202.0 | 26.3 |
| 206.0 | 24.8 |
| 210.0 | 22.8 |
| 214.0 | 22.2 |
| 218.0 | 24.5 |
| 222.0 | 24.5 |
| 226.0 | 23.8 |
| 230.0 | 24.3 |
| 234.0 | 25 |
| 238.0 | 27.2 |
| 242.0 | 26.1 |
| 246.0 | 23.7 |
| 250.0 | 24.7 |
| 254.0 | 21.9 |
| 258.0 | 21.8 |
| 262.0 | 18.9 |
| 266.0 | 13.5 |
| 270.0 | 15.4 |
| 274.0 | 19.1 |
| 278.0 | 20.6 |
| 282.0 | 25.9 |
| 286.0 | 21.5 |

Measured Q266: 13.5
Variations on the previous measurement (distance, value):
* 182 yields 25.2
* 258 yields 21.8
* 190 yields 27.1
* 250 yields 24.7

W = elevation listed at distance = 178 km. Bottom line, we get 26.5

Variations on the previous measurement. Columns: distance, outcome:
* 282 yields 25.9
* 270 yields 15.4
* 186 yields 24.7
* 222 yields 24.5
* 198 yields 25.3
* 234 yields 25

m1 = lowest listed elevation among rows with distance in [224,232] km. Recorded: 23.8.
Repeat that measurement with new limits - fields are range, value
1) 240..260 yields 21.8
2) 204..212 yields 22.8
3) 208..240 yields 22.2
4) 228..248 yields 23.7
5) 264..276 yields 13.5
